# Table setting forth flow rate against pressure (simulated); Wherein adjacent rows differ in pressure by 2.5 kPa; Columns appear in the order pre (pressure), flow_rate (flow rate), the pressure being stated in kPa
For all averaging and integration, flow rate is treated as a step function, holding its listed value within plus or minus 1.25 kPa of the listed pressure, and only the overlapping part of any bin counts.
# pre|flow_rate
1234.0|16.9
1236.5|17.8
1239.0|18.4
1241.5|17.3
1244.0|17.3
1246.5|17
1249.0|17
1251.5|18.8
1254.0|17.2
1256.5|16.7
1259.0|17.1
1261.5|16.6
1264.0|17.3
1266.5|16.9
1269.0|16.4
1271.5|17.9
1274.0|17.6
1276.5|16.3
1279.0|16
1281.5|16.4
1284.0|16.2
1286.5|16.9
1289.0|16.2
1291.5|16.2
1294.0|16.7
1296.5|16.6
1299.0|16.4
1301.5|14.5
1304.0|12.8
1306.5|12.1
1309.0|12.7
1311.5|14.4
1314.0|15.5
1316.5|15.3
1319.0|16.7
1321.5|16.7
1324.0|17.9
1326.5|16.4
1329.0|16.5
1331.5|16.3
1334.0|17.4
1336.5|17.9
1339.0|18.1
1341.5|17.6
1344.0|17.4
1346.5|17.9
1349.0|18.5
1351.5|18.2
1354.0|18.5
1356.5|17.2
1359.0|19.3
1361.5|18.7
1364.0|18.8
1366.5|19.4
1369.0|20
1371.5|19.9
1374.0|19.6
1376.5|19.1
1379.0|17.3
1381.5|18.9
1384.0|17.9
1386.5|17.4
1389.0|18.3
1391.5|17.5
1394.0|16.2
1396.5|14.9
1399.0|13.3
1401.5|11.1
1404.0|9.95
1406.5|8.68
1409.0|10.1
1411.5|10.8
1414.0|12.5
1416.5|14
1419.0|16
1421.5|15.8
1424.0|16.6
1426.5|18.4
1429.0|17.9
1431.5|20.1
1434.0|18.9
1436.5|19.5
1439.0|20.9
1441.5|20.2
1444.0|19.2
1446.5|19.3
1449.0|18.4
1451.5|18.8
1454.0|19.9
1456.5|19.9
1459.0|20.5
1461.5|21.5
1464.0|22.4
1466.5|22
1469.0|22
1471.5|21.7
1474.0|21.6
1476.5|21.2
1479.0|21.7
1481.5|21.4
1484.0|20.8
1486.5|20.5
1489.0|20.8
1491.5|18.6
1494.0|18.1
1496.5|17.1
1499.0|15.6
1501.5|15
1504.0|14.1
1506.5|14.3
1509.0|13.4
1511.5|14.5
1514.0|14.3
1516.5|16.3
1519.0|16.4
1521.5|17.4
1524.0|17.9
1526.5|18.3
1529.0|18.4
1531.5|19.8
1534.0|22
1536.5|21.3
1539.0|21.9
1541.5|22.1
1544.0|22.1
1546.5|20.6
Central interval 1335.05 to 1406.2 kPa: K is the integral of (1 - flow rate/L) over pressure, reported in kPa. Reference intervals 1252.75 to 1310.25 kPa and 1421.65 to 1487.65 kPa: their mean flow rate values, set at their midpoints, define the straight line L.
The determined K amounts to 3.0 kPa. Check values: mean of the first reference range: 16.1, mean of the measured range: 17.3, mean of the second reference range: 20.1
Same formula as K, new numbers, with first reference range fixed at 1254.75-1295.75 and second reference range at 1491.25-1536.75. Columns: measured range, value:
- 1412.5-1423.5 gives 1.4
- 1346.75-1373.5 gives -3.3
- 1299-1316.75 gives 2.9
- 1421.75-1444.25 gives -2.8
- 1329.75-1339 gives -0.3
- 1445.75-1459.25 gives -2.1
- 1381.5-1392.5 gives -0.7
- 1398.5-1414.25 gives 5.7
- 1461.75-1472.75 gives -3.4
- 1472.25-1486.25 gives -3.7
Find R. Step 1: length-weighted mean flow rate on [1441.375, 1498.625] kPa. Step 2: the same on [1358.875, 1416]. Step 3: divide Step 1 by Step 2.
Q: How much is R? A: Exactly 1.3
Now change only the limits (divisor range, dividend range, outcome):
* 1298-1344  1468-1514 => 1.15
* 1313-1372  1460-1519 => 1.05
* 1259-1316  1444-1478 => 1.30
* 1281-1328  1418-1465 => 1.23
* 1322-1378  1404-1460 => 0.93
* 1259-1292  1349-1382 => 1.13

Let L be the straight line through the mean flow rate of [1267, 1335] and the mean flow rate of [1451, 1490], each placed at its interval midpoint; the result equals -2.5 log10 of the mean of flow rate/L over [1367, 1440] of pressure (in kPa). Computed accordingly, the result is 0.17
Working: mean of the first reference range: 16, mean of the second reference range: 21.1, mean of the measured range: 16.3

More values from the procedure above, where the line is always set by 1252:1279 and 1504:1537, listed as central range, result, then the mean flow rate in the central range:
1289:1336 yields 0.09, 15.7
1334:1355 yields -0.06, 18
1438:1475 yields -0.20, 20.5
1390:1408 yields 0.28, 13.1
